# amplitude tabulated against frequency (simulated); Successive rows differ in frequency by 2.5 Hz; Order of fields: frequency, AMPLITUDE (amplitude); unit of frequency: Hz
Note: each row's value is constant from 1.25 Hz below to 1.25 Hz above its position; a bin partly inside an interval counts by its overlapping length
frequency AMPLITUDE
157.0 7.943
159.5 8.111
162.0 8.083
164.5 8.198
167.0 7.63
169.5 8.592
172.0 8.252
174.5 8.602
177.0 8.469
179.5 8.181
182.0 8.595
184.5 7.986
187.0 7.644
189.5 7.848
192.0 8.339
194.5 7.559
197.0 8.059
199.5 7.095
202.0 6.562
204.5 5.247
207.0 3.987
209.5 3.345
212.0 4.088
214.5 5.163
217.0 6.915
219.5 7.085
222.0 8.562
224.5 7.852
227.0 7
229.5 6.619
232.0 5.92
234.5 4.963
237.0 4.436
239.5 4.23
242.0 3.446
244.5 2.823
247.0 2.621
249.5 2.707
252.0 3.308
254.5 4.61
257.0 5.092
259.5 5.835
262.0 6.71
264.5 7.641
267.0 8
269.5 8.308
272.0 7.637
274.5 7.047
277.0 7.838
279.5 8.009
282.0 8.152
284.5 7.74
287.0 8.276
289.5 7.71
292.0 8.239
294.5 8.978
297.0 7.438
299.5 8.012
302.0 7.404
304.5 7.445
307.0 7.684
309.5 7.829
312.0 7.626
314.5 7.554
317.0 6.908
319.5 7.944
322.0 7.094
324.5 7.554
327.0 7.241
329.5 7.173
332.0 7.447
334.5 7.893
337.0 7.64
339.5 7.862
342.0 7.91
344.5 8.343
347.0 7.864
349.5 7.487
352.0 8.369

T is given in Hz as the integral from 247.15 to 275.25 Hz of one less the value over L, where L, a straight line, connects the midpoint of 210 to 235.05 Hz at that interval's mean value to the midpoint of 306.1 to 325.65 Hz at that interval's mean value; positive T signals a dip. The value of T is 3.9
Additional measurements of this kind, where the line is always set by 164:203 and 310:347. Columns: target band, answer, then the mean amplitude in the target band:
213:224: 1.3 Hz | 6.93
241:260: 9.9 Hz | 3.73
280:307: -0.8 Hz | 7.93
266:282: -0.2 Hz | 7.83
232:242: 4.2 Hz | 4.58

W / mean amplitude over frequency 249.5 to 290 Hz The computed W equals 6.85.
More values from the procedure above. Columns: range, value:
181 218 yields 6.55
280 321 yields 7.81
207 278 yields 5.67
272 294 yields 7.9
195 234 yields 6.23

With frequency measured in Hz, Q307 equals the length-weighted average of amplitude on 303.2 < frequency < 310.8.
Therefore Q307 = 7.65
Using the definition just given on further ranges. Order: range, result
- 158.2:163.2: 8.1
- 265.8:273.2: 7.98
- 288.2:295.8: 8.3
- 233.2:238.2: 4.71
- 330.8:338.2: 7.66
